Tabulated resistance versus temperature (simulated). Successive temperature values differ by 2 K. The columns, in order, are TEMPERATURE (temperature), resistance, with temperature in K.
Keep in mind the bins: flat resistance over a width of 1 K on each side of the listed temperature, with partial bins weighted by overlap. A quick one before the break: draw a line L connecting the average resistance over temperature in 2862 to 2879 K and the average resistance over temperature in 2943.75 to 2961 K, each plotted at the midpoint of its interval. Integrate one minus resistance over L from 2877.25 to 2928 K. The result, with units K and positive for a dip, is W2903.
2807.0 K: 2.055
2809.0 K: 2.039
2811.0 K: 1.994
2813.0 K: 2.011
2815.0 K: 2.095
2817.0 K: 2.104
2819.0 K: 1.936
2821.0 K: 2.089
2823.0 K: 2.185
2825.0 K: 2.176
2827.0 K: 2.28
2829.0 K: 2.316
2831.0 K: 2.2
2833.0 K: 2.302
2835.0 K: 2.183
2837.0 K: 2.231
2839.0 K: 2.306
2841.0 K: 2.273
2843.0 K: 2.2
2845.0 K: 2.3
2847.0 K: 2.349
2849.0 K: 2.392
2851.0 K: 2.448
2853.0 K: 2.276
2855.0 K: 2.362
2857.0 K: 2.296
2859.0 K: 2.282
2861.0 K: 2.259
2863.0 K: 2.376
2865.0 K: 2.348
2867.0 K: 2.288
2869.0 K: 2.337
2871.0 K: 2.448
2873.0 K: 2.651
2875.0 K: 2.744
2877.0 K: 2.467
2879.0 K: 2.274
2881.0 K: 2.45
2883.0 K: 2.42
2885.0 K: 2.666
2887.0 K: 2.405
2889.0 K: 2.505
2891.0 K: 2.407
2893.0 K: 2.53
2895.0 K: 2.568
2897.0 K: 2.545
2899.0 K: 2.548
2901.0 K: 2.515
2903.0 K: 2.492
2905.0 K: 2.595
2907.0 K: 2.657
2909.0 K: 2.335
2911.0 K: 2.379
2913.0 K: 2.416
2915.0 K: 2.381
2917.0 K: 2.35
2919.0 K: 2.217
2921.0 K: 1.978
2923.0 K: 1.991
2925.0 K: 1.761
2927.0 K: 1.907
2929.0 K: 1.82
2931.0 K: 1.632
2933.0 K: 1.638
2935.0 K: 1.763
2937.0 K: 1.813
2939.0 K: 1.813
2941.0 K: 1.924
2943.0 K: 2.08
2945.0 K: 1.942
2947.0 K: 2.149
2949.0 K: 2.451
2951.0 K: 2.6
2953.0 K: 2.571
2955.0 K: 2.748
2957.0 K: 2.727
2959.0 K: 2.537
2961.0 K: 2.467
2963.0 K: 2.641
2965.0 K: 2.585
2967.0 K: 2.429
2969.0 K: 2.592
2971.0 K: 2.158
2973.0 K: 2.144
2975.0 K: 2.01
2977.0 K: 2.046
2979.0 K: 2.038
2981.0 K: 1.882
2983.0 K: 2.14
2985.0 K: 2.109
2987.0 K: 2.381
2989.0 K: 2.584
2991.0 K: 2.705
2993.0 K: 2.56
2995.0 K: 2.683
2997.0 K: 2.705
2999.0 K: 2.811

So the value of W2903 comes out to 1.63 K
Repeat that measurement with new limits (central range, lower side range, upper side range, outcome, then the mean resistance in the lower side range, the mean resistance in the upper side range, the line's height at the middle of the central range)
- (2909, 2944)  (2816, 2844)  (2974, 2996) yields 3.9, 2.2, 2.29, 2.25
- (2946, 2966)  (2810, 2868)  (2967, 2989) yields -3.3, 2.24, 2.18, 2.19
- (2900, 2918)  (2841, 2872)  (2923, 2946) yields -4.2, 2.33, 1.83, 2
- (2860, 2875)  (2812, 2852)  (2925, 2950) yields -2.1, 2.22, 1.91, 2.11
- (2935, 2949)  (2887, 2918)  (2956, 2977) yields 2.6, 2.48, 2.41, 2.44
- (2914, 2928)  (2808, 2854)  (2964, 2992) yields 1.0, 2.2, 2.27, 2.25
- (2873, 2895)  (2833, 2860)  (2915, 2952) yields -3.3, 2.3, 2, 2.17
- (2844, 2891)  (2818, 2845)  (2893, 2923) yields -2.0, 2.21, 2.42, 2.31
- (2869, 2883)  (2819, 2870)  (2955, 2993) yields -1.2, 2.28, 2.36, 2.3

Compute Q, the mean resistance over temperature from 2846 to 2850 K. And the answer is 2.37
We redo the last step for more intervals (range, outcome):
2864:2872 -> 2.36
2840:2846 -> 2.26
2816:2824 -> 2.08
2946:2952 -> 2.4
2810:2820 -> 2.03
